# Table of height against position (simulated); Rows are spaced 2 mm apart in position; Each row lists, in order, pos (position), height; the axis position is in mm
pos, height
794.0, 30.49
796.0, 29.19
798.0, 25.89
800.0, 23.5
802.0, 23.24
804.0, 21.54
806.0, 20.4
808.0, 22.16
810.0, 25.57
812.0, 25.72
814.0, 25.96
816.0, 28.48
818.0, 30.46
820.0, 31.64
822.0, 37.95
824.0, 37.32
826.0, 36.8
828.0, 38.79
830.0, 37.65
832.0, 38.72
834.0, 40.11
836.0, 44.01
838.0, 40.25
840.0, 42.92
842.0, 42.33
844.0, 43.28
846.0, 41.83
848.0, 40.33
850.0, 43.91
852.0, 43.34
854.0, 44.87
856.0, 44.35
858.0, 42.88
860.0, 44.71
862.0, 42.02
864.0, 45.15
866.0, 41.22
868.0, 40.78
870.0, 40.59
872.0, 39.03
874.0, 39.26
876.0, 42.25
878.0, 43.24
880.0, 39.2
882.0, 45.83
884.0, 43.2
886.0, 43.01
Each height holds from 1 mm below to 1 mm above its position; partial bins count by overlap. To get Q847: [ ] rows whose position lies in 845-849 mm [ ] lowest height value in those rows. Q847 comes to 40.33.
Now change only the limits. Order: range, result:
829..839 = 37.65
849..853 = 43.34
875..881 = 39.2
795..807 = 20.4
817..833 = 30.46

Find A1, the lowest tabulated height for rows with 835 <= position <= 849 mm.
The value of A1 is 40.25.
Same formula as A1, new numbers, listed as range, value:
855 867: 41.22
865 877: 39.03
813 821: 25.96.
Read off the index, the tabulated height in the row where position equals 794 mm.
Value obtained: 30.49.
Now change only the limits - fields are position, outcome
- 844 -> 43.28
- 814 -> 25.96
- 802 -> 23.24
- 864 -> 45.15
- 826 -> 36.8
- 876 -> 42.25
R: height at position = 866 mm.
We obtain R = 41.22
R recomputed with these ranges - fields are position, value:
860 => 44.71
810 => 25.57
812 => 25.72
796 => 29.19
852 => 43.34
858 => 42.88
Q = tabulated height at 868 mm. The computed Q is 40.78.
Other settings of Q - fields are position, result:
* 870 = 40.59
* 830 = 37.65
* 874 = 39.26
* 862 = 42.02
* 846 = 41.83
